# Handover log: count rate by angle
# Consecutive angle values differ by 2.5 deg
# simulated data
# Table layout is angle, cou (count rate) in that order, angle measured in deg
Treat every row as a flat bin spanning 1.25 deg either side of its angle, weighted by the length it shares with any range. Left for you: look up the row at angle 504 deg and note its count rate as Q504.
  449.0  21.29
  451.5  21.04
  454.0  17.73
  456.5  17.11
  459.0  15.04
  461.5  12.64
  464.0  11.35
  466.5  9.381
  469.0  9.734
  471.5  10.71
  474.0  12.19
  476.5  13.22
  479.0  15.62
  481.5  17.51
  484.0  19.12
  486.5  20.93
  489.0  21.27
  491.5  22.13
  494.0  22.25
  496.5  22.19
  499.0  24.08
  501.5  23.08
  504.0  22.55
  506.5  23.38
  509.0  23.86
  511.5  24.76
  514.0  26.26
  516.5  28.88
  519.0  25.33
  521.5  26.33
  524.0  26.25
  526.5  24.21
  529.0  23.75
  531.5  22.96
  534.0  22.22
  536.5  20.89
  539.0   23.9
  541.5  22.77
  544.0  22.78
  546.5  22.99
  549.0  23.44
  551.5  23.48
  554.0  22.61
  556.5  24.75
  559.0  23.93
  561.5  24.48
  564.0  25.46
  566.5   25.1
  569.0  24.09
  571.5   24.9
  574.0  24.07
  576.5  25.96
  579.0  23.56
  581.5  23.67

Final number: 22.55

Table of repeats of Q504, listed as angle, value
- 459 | 15.04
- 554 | 22.61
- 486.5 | 20.93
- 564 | 25.46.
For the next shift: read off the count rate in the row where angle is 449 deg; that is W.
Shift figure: 21.29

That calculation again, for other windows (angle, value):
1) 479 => 15.62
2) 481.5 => 17.51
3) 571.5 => 24.9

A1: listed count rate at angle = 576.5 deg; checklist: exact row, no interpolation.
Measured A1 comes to 25.96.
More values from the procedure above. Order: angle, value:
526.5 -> 24.21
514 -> 26.26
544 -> 22.78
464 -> 11.35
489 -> 21.27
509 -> 23.86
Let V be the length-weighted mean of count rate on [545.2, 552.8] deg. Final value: 23.3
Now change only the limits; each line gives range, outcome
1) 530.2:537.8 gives 22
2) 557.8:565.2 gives 24.6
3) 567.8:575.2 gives 24.4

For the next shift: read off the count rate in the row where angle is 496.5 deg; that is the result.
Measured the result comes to 22.19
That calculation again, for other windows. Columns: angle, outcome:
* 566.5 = 25.1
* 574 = 24.07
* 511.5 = 24.76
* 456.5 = 17.11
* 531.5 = 22.96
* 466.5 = 9.381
